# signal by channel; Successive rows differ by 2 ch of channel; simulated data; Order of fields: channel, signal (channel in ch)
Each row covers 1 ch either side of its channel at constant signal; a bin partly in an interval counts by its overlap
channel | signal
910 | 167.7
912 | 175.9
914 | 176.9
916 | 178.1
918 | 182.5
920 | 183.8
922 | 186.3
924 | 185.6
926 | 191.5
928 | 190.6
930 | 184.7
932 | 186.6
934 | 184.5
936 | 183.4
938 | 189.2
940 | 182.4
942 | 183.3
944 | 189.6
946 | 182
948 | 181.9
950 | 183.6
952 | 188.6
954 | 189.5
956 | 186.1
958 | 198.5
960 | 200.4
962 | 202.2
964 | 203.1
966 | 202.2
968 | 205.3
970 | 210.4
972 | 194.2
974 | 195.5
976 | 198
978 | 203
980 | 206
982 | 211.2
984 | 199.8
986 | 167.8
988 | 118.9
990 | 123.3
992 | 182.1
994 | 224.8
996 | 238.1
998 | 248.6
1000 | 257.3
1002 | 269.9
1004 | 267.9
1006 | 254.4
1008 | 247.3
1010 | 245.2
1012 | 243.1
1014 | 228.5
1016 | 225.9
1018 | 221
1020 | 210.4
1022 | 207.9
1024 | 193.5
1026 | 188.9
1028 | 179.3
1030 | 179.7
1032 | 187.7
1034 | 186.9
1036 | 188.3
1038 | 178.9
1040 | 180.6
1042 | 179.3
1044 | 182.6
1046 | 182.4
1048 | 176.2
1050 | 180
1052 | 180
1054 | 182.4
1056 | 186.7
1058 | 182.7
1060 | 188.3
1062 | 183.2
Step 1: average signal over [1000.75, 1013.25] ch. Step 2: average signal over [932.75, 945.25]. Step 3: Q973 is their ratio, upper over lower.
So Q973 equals 1.4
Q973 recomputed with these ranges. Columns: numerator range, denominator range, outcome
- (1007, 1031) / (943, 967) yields 1.11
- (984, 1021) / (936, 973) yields 1.14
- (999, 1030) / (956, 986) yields 1.14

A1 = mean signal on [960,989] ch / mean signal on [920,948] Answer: 1.05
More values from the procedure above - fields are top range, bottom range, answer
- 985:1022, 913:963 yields 1.18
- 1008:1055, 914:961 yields 1.06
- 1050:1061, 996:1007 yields 0.71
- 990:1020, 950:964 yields 1.21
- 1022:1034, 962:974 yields 0.93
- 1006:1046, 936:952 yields 1.10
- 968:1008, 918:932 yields 1.12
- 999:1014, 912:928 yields 1.38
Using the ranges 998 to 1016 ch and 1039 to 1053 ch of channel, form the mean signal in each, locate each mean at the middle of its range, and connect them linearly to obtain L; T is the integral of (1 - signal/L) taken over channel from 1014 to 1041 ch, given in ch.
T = 2.2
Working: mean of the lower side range 250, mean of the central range 196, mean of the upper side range 180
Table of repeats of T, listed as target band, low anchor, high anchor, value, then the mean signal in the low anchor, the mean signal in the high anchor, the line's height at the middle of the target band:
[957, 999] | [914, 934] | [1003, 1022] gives 3.8 ch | 185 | 237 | 216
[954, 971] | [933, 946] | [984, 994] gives -2.6 ch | 185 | 161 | 174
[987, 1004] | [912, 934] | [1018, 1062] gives -2.4 ch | 184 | 187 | 186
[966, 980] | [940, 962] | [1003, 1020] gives 0.4 ch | 189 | 240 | 207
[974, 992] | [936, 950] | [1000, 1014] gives 3.7 ch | 185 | 253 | 227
